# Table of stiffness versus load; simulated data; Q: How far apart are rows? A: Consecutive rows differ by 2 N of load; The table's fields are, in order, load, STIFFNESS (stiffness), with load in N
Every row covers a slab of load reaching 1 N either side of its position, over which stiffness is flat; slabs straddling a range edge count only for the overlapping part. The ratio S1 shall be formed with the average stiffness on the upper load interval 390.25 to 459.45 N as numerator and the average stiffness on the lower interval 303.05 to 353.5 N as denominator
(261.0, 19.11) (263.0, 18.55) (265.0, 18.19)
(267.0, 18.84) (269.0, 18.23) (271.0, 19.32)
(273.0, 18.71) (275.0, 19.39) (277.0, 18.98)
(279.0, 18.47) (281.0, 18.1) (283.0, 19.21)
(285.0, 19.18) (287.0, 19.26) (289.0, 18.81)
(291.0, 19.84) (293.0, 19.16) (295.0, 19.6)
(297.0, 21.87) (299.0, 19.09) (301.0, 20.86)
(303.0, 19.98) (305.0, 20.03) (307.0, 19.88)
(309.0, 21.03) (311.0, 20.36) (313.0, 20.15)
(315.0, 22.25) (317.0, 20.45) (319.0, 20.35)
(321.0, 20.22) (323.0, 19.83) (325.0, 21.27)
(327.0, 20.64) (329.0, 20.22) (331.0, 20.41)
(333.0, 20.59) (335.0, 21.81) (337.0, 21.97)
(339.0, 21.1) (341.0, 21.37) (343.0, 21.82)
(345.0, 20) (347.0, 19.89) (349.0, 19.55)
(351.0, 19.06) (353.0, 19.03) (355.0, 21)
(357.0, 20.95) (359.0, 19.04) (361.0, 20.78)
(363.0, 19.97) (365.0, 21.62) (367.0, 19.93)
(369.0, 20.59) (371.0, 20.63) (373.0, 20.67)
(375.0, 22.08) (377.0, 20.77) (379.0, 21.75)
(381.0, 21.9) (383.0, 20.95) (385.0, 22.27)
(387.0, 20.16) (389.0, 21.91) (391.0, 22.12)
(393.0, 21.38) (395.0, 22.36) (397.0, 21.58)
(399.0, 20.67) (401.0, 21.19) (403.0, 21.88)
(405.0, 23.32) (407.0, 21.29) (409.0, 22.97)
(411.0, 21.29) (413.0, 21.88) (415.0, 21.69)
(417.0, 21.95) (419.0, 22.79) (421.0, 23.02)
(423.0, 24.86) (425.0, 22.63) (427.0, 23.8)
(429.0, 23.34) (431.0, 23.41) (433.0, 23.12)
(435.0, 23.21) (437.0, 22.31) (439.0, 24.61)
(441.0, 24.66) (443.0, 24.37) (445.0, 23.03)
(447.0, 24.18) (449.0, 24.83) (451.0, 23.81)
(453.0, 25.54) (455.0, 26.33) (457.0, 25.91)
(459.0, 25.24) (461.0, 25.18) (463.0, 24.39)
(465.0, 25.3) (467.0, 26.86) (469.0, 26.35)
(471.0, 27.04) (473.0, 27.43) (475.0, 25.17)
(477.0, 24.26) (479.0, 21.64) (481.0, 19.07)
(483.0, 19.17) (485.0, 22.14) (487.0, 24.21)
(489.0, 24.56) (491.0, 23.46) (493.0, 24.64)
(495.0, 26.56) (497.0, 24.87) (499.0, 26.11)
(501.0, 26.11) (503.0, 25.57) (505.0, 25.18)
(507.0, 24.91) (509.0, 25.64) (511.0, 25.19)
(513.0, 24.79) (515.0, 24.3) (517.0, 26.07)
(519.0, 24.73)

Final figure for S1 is 1.13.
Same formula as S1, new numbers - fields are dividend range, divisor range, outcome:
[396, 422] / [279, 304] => 1.12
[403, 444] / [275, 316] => 1.16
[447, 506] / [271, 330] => 1.24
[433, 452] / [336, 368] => 1.17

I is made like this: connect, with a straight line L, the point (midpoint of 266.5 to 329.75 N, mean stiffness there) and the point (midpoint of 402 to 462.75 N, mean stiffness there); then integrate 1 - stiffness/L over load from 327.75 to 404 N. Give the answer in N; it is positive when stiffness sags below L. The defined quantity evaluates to 2.7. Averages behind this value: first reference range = 19.8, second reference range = 23.6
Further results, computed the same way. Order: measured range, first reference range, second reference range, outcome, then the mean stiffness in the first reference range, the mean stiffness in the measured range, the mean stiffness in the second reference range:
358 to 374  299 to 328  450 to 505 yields 1.0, 20.5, 20.4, 24.7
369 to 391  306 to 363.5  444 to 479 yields 0.9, 20.5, 21.3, 25.2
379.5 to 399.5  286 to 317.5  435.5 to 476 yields 1.2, 20.2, 21.6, 25.1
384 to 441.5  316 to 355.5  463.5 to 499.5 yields 0.3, 20.5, 22.5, 24.4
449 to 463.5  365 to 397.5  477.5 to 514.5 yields -1.3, 21.3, 25.2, 24.1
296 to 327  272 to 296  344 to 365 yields -1.7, 19.1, 20.5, 20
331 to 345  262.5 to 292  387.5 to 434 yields -0.6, 18.9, 21.3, 22.3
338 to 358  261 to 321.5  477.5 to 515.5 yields 0.4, 19.6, 20.4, 24.1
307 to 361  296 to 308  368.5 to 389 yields 0.3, 20.3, 20.5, 21.2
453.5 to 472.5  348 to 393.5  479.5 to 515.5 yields -2.1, 20.8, 25.9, 24.2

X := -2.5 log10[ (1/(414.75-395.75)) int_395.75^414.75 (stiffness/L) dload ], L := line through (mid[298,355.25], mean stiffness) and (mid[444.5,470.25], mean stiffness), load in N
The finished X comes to 0.07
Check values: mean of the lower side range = 20.5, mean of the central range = 21.8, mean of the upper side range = 25.2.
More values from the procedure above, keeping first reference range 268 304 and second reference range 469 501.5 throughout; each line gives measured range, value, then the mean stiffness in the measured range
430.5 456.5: -0.045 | 24.2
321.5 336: -0.015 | 20.7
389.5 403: 0.022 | 21.6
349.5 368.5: 0.051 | 20.1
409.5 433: -0.008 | 22.8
